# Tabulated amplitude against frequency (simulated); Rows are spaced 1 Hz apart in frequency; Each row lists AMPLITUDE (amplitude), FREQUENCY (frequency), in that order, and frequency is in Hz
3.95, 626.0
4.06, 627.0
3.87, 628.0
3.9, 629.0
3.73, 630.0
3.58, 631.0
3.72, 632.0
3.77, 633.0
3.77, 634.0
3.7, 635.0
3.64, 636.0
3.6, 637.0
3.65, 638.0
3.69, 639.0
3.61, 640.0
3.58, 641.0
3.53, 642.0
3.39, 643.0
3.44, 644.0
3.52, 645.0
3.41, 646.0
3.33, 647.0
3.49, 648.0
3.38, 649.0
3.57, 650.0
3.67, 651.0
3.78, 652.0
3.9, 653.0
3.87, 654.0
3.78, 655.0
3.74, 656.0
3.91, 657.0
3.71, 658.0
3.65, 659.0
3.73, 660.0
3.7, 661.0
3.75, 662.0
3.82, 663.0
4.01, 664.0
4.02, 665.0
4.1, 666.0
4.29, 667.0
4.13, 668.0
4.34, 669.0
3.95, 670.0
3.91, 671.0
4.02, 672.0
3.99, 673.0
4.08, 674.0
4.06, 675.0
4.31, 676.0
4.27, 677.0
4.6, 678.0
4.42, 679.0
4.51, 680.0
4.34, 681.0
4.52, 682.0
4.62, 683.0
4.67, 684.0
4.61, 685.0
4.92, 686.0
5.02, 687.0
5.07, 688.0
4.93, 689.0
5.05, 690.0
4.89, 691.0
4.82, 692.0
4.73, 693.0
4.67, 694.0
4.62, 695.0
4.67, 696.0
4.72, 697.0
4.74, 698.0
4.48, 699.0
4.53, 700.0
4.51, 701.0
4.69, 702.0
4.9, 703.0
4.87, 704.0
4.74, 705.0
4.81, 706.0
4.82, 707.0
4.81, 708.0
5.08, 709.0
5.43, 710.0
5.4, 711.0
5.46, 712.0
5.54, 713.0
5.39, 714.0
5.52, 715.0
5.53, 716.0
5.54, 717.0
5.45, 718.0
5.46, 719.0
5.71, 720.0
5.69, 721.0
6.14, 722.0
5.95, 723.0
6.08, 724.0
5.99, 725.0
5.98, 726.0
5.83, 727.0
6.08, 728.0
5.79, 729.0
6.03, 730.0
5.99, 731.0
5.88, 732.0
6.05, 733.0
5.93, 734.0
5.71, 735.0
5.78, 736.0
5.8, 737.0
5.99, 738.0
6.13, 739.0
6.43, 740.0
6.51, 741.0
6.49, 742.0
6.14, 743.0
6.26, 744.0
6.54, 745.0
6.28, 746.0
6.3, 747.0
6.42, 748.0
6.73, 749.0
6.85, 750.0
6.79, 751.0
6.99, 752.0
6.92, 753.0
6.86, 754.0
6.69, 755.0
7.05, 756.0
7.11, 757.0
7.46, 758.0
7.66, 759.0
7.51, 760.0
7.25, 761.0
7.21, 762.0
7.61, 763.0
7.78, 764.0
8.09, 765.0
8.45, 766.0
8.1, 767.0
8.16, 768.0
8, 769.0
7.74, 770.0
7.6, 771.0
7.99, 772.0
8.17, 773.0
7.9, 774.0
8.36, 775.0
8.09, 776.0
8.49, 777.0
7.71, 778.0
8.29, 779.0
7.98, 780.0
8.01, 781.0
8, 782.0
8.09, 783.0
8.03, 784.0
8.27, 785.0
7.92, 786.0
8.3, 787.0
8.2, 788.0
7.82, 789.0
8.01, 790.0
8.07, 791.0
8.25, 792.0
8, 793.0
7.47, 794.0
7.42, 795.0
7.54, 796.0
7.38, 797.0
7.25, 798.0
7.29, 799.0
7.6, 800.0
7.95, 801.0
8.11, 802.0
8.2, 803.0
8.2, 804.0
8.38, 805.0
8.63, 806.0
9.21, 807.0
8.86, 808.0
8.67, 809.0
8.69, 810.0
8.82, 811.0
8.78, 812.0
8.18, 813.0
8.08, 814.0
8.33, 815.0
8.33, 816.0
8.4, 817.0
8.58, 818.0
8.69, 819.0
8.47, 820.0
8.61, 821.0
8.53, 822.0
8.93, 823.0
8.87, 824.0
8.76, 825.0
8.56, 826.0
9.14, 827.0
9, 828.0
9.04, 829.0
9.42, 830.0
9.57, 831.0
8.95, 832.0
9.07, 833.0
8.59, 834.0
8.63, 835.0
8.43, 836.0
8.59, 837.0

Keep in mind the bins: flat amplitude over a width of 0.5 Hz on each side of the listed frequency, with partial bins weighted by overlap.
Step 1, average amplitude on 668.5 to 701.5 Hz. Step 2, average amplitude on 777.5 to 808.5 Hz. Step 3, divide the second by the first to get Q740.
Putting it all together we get 1.8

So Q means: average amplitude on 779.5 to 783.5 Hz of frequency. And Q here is 8.02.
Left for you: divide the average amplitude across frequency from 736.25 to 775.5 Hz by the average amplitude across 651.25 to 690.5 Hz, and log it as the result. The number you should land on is 1.7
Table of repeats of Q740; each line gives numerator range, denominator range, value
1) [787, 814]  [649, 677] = 2.07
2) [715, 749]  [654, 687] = 1.45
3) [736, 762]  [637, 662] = 1.84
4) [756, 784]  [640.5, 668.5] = 2.11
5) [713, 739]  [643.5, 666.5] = 1.57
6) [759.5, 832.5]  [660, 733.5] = 1.68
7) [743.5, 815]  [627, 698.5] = 1.91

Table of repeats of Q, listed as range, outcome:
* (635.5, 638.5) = 3.63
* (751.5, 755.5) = 6.87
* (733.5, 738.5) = 5.84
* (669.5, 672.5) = 3.96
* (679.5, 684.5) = 4.53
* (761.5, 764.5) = 7.53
